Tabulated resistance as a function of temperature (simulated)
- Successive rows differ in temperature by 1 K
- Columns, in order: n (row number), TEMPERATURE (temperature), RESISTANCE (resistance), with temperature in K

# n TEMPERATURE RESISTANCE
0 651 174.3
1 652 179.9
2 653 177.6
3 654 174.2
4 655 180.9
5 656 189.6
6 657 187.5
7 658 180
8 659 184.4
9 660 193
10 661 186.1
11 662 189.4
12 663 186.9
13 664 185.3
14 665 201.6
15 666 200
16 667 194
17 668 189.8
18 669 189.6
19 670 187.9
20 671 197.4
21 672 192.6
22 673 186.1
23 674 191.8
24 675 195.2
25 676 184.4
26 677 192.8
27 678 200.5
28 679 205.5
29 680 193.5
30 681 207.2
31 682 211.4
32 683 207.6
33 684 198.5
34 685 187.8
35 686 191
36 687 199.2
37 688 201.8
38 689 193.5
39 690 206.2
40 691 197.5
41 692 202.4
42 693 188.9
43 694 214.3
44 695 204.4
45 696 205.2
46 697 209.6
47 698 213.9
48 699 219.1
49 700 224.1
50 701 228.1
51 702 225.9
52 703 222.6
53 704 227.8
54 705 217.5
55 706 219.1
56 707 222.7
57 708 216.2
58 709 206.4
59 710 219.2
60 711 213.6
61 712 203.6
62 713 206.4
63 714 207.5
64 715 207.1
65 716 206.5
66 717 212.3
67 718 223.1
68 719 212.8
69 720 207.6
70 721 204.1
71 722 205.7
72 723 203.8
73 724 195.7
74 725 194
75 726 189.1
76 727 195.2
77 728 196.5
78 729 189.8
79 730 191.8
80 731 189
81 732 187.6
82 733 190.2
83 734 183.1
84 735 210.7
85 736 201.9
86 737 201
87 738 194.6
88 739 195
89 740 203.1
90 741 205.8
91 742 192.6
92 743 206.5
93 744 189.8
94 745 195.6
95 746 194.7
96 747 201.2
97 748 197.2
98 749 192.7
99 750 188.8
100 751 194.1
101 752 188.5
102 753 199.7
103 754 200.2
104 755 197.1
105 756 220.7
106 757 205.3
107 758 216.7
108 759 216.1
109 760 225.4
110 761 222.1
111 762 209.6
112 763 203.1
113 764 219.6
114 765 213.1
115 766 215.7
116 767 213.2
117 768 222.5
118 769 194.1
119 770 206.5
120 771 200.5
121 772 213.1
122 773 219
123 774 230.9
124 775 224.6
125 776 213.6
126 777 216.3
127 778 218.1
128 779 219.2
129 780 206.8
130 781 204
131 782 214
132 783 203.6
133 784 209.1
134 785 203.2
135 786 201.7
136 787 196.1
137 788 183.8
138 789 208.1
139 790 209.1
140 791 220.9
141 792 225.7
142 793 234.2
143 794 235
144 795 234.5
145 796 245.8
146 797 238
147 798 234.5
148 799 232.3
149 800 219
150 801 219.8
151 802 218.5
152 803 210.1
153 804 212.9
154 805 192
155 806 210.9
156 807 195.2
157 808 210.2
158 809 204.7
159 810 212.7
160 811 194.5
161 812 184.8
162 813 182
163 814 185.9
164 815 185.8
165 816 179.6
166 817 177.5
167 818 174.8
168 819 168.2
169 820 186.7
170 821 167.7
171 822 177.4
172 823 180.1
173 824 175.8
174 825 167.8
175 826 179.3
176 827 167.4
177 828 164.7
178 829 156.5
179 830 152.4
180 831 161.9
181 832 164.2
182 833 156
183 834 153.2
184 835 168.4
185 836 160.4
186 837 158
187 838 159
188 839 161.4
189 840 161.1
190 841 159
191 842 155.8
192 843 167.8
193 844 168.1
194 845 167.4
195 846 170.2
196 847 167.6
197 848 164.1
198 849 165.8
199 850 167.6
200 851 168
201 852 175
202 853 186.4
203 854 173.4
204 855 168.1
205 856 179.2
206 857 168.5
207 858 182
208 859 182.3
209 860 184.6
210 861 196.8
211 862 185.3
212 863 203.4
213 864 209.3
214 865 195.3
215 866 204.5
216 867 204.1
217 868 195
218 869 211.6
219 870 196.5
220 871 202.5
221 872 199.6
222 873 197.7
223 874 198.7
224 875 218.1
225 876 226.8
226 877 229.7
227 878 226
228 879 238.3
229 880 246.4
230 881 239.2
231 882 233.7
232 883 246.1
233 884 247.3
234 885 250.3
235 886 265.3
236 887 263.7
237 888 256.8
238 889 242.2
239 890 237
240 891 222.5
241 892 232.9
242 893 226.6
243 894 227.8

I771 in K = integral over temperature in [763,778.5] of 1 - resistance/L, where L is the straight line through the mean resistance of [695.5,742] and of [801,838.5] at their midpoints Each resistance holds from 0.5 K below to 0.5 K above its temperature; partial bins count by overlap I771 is -1.7 K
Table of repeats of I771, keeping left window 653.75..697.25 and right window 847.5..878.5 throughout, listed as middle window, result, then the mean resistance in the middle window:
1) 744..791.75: -3.49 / 208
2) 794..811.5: -2.19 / 217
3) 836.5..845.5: 1.44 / 162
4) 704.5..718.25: -1.31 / 213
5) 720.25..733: -0.07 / 195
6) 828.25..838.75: 1.83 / 159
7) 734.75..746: -0.31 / 199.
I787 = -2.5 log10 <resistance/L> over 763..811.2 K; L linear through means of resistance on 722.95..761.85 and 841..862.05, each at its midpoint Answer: -0.14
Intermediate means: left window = 199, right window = 173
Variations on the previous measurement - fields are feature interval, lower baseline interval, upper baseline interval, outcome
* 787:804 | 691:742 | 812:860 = -0.215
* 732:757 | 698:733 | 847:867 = 0.029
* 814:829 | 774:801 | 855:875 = 0.185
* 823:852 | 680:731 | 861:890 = 0.311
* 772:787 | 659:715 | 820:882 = -0.112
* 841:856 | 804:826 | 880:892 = 0.259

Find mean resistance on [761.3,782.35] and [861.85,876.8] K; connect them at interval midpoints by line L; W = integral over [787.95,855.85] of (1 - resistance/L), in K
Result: 7.4 K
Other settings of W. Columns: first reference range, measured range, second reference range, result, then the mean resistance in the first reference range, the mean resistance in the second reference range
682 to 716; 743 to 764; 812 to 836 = -1.2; 209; 171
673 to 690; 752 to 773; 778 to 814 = -0.3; 198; 212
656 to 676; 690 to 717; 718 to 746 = -2.5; 190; 198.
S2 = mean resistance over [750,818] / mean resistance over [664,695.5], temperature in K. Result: 1.06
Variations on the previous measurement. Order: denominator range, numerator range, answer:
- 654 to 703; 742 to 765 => 1.03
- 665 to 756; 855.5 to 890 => 1.07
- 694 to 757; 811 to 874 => 0.86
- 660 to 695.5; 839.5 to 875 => 0.93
